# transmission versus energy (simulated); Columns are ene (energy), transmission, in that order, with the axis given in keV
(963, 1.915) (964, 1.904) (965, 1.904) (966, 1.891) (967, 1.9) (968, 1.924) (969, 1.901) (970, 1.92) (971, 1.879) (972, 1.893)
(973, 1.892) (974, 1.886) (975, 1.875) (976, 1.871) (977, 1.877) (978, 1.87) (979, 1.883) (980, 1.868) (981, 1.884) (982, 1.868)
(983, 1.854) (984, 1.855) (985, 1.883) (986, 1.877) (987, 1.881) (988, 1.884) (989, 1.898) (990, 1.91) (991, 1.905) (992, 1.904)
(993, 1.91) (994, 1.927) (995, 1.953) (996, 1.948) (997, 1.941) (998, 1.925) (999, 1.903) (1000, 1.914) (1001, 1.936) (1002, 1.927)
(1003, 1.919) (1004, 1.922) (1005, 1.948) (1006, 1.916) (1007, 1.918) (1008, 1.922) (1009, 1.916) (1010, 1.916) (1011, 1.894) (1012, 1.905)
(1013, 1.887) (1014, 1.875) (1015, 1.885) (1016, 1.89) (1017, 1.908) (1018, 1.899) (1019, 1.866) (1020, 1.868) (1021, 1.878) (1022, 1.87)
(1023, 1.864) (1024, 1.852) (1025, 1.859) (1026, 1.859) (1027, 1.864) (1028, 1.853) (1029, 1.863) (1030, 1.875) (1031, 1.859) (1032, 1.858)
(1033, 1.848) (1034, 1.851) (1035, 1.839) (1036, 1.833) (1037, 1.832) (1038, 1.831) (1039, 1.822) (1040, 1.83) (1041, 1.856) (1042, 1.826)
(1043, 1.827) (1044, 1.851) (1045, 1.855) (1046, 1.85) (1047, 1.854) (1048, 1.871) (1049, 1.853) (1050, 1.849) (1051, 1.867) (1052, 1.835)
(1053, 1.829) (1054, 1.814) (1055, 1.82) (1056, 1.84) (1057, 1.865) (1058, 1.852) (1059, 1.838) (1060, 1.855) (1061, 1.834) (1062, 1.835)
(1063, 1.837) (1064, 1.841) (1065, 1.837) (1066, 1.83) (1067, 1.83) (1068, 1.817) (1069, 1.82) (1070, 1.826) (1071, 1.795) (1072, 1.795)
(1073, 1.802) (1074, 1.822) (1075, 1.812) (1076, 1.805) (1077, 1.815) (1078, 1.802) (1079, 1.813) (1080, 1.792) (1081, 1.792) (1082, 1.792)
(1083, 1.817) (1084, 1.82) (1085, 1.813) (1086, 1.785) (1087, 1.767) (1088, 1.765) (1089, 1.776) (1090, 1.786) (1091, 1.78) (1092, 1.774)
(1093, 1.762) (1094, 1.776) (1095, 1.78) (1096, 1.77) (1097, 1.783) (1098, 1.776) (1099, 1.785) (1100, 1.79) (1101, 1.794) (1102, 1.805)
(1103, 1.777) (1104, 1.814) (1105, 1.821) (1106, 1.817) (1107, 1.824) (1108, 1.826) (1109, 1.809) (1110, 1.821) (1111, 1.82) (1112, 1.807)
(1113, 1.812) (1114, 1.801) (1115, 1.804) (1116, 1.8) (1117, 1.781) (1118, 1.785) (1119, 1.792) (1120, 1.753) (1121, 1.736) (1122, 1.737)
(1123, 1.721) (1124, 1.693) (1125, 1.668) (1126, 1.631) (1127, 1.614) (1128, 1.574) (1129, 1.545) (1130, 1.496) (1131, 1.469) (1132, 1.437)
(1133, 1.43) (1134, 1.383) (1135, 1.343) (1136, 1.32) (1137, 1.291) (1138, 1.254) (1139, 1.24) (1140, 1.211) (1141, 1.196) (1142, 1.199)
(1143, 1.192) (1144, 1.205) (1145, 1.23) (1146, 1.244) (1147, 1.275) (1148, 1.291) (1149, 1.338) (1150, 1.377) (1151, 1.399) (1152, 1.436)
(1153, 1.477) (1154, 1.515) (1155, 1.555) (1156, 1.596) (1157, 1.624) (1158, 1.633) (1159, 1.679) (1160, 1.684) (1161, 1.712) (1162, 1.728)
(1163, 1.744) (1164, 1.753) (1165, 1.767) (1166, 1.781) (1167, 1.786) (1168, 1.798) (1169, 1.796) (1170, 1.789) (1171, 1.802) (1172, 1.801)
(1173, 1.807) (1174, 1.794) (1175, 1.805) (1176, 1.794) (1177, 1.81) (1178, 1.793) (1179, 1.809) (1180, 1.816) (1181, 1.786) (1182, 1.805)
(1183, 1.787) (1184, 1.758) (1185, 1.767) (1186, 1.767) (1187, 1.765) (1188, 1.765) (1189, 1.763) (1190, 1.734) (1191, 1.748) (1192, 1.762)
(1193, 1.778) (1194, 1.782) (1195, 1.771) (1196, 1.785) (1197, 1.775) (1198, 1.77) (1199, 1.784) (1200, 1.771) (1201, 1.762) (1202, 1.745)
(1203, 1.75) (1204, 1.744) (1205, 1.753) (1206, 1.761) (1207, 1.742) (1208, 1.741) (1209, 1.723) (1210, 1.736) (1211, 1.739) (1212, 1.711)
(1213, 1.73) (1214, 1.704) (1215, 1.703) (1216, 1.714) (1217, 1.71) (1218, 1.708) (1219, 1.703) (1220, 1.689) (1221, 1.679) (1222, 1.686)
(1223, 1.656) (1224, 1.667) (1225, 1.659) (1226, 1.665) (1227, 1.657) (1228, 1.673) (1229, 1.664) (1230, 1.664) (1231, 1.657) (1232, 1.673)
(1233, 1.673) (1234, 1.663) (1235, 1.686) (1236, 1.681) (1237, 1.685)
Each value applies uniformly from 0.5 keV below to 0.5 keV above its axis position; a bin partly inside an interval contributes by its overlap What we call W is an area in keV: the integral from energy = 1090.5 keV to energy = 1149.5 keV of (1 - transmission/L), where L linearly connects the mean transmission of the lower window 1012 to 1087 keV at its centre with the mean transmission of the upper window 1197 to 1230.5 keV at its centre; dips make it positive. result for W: 6.0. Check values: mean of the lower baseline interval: 1.84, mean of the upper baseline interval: 1.71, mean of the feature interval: 1.61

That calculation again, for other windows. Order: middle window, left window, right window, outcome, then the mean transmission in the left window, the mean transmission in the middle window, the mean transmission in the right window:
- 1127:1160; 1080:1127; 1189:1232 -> 6.78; 1.78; 1.4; 1.72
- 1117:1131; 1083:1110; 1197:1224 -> 0.85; 1.79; 1.67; 1.73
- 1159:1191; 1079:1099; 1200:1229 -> -0.73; 1.79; 1.77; 1.71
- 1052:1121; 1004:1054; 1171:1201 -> 1.11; 1.87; 1.81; 1.78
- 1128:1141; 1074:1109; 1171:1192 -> 3.05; 1.79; 1.37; 1.78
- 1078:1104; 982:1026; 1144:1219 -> 0.16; 1.9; 1.79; 1.69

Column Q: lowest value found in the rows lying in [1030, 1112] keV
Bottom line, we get 1.762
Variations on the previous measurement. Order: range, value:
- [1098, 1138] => 1.254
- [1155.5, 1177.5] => 1.596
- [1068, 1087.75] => 1.767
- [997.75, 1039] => 1.822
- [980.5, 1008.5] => 1.854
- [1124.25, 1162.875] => 1.192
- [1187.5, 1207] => 1.734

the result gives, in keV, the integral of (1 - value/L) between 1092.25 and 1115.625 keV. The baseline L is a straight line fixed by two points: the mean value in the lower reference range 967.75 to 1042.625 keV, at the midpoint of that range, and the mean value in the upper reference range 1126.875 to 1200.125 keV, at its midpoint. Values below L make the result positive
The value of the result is -1.21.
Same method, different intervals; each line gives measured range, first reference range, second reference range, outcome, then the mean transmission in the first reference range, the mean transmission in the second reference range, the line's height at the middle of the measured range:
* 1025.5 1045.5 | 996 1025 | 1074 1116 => 0.3 keV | 1.9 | 1.8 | 1.87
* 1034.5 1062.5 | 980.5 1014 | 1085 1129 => 0.0 keV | 1.91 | 1.77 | 1.84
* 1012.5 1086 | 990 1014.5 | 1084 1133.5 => -0.1 keV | 1.92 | 1.74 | 1.84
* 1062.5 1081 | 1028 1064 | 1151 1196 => 0.1 keV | 1.84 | 1.73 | 1.82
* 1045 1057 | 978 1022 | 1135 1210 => -0.1 keV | 1.9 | 1.64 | 1.82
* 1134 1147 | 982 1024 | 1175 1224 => 3.9 keV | 1.9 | 1.75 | 1.8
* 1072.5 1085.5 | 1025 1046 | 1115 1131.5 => -0.3 keV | 1.85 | 1.68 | 1.76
